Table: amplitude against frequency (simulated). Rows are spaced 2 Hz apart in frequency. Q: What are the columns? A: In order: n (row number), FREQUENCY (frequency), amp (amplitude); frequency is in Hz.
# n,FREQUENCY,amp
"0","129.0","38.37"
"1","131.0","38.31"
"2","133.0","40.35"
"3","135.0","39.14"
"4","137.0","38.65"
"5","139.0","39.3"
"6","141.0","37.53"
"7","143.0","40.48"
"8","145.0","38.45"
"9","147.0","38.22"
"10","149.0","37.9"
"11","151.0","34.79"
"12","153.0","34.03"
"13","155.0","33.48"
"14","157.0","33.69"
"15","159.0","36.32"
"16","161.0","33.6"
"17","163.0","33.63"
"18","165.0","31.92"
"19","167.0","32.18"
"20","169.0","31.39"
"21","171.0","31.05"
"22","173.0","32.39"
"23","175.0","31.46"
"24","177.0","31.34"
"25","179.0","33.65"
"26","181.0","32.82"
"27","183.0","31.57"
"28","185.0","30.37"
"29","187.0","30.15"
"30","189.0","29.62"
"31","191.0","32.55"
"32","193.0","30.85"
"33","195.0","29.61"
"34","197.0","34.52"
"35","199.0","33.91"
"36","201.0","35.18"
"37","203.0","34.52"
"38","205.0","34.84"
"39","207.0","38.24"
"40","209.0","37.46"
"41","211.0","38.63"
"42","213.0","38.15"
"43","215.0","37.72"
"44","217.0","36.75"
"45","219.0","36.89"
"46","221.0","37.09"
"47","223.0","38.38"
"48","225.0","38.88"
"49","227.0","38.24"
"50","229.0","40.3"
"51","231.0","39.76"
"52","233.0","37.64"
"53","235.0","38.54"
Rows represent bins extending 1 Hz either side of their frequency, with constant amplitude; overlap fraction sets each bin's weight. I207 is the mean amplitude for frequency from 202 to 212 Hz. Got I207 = 36.7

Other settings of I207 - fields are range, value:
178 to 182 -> 33.2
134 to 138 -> 38.9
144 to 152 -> 37.3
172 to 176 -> 31.9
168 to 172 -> 31.2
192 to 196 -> 30.2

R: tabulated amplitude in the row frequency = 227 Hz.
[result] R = 38.24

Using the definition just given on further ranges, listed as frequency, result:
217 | 36.75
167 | 32.18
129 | 38.37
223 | 38.38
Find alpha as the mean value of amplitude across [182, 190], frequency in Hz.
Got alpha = 30.4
